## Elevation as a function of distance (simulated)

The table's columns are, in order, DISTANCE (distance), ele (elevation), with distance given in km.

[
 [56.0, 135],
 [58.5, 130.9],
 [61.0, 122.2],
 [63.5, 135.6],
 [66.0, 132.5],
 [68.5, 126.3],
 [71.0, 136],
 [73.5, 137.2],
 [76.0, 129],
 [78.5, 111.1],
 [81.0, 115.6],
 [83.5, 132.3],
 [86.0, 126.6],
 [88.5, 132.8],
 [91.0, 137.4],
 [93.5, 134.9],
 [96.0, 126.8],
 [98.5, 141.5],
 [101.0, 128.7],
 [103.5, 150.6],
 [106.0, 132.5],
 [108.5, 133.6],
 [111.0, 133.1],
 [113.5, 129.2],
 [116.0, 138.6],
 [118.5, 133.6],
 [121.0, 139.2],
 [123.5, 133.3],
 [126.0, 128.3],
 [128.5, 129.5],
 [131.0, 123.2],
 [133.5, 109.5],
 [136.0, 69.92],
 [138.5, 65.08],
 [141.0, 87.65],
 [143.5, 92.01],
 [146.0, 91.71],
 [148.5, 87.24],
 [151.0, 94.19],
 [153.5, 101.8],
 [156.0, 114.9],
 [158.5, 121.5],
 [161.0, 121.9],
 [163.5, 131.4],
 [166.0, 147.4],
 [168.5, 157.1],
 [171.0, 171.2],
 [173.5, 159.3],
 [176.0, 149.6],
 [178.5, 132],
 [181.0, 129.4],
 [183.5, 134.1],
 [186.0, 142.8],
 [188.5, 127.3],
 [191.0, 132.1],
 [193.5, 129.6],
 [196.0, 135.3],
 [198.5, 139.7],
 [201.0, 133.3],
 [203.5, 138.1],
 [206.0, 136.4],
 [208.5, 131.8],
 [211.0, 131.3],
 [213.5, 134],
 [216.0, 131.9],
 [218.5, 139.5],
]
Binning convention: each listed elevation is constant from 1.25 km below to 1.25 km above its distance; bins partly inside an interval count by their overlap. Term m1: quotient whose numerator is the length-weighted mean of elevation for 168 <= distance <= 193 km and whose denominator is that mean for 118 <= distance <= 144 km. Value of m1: 1.30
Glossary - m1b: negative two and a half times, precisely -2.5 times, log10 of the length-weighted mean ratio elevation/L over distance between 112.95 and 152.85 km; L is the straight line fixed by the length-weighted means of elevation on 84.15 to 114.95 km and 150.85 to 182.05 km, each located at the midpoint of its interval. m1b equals 0.23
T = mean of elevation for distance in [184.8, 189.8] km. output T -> 135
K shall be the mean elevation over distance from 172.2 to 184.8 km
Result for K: 141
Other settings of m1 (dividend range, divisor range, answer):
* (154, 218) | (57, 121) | 1.03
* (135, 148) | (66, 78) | 0.63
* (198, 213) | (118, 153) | 1.28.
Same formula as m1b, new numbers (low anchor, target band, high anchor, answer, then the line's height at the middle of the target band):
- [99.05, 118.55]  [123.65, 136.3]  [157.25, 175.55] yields 0.18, 139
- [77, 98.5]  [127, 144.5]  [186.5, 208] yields 0.32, 131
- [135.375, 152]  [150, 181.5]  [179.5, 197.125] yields -0.22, 108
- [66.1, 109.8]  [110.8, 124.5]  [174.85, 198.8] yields -0.02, 132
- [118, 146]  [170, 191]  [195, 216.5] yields -0.13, 126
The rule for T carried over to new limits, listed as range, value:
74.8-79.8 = 120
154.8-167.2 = 127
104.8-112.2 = 133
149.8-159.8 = 108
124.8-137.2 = 112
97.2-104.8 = 140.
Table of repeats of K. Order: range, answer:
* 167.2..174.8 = 162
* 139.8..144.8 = 89.9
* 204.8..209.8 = 134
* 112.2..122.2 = 135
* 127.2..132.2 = 126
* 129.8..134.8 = 116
